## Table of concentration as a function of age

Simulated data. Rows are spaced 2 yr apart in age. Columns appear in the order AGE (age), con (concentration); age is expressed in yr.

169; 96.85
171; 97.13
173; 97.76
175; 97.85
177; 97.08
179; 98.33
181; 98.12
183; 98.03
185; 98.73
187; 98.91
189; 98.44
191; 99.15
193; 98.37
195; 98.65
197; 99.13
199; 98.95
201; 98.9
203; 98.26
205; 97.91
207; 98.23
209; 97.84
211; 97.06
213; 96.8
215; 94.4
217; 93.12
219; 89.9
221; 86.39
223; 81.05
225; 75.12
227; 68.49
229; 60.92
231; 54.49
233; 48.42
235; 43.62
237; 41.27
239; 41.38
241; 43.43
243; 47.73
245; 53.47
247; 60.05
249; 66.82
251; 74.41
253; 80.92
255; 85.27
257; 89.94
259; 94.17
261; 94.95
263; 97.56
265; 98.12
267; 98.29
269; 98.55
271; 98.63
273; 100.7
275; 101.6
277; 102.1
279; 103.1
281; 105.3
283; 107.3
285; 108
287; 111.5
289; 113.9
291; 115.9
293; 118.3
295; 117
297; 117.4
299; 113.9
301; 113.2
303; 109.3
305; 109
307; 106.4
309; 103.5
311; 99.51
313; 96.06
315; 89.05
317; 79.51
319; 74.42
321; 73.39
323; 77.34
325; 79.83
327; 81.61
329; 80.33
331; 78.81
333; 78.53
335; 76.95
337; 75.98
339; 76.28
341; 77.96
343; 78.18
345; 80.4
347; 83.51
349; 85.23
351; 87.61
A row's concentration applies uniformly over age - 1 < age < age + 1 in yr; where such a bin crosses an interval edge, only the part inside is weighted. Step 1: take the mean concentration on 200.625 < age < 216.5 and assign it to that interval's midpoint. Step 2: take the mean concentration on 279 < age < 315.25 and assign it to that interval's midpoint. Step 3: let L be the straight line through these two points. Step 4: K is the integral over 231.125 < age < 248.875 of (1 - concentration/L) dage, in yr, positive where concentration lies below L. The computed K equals 9.2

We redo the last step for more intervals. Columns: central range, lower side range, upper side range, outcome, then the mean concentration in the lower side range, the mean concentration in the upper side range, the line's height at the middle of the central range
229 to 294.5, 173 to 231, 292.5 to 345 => 5.4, 92.8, 91.1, 91.9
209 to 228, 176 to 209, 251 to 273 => 1.8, 98.4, 93.1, 96.4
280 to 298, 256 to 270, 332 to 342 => -4.7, 95.9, 77.1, 89.3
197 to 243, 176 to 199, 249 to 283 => 9.3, 98.5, 94.7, 96.9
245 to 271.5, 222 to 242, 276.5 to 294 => -1.0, 55.8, 110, 82.4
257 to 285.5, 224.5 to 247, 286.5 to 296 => -2.4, 52.4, 116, 92.8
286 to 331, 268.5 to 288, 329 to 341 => -4.1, 104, 77.6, 89.8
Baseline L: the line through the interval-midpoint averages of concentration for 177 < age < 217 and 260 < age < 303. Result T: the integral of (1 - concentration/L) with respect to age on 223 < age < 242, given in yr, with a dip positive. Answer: 8.8 yr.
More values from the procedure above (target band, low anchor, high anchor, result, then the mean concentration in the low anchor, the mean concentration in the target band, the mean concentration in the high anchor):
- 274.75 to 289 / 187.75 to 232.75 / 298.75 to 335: -2.57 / 89.4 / 106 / 90.5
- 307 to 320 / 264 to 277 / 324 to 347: -0.85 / 99.5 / 91.6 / 78.8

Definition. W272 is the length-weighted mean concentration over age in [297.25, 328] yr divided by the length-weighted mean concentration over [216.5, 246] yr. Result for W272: 1.54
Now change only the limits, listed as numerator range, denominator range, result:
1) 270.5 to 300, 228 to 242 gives 2.29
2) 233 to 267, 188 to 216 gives 0.71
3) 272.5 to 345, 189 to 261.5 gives 1.21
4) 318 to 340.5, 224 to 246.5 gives 1.47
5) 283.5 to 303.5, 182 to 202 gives 1.15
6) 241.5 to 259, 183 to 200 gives 0.71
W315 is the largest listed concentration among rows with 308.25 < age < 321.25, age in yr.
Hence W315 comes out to 103.5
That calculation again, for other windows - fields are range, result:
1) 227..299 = 118.3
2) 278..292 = 115.9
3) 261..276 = 101.6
